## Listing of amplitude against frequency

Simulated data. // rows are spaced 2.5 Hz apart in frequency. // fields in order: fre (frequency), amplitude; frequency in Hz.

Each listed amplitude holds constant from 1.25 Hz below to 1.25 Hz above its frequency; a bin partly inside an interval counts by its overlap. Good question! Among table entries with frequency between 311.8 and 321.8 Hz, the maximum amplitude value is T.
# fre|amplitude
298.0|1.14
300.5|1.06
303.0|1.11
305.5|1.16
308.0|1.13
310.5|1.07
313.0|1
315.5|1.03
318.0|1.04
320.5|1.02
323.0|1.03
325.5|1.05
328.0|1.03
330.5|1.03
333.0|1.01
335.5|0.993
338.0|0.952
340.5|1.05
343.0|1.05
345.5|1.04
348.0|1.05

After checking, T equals 1.04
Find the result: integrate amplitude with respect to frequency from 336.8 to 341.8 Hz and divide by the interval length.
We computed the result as 1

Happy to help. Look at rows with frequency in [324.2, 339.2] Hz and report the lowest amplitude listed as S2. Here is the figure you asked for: 0.952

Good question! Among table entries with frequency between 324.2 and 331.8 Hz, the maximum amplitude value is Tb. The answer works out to 1.05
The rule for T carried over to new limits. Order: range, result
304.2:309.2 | 1.16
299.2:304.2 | 1.11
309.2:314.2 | 1.07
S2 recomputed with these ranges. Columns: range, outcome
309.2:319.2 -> 1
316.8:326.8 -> 1.02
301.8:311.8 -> 1.07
